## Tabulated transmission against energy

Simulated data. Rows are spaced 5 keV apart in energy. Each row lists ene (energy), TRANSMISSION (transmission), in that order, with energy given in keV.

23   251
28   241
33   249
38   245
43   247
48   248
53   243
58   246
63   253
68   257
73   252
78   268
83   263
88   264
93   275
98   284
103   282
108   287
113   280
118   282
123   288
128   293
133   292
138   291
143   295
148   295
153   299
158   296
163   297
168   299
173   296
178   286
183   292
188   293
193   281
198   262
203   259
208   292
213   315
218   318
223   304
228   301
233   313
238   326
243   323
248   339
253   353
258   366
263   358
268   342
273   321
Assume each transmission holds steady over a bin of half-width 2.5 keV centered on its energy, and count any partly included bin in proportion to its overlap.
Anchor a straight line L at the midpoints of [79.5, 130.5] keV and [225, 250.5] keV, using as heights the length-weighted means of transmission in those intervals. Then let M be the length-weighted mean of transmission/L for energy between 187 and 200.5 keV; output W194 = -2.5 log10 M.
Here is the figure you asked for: 0.11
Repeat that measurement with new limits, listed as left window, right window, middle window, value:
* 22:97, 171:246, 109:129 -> -0.05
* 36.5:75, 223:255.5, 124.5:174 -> -0.03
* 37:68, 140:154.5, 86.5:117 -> -0.03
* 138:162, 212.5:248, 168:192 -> 0.04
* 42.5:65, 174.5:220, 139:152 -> -0.08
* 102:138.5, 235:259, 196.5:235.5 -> 0.11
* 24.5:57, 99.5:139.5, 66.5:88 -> 0.02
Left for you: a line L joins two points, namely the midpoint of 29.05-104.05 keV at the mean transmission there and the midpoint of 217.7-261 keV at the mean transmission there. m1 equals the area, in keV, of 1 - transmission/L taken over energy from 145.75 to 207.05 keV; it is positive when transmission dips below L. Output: 2.81 keV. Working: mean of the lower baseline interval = 258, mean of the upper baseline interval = 328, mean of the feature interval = 288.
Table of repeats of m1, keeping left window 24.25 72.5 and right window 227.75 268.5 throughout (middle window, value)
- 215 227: 0.6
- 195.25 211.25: 2.2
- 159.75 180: 0.5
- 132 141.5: -0.1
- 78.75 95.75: -0.2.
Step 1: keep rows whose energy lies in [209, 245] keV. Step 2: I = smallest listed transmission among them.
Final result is 301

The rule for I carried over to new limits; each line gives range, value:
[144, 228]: 259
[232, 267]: 313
